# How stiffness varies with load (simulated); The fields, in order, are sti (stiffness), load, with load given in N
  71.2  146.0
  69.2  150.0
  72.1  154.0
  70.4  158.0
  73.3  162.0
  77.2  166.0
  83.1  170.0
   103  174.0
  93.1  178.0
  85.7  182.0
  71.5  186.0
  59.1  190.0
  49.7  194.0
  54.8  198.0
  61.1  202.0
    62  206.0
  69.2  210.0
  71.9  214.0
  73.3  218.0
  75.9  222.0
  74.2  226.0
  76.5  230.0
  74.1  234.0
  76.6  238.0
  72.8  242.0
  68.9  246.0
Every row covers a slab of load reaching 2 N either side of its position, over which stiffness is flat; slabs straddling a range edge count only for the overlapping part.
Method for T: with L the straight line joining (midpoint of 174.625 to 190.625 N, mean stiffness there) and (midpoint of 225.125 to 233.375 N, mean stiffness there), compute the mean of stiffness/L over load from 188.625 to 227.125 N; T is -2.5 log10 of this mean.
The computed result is 0.19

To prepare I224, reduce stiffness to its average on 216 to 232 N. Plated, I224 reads 75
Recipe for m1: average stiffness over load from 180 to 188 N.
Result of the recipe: 78.6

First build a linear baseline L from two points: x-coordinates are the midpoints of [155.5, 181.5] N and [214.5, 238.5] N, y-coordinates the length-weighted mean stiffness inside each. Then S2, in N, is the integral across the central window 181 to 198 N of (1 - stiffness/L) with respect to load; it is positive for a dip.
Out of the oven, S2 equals 3.5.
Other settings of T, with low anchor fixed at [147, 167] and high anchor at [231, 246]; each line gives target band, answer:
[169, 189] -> -0.185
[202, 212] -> 0.134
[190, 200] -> 0.334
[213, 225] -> -0.006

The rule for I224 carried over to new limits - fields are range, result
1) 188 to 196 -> 54.4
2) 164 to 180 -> 89.1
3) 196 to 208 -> 59.3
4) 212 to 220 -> 72.6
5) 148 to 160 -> 70.6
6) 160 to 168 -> 75.2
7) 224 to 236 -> 74.9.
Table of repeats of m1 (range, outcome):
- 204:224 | 70.5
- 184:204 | 59.2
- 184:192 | 65.3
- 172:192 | 82.5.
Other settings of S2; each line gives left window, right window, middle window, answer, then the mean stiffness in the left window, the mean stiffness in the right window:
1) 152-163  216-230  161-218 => 0.52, 71.8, 74.8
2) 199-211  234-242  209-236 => -1.75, 62.9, 75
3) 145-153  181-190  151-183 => -4.35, 70.3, 73.5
